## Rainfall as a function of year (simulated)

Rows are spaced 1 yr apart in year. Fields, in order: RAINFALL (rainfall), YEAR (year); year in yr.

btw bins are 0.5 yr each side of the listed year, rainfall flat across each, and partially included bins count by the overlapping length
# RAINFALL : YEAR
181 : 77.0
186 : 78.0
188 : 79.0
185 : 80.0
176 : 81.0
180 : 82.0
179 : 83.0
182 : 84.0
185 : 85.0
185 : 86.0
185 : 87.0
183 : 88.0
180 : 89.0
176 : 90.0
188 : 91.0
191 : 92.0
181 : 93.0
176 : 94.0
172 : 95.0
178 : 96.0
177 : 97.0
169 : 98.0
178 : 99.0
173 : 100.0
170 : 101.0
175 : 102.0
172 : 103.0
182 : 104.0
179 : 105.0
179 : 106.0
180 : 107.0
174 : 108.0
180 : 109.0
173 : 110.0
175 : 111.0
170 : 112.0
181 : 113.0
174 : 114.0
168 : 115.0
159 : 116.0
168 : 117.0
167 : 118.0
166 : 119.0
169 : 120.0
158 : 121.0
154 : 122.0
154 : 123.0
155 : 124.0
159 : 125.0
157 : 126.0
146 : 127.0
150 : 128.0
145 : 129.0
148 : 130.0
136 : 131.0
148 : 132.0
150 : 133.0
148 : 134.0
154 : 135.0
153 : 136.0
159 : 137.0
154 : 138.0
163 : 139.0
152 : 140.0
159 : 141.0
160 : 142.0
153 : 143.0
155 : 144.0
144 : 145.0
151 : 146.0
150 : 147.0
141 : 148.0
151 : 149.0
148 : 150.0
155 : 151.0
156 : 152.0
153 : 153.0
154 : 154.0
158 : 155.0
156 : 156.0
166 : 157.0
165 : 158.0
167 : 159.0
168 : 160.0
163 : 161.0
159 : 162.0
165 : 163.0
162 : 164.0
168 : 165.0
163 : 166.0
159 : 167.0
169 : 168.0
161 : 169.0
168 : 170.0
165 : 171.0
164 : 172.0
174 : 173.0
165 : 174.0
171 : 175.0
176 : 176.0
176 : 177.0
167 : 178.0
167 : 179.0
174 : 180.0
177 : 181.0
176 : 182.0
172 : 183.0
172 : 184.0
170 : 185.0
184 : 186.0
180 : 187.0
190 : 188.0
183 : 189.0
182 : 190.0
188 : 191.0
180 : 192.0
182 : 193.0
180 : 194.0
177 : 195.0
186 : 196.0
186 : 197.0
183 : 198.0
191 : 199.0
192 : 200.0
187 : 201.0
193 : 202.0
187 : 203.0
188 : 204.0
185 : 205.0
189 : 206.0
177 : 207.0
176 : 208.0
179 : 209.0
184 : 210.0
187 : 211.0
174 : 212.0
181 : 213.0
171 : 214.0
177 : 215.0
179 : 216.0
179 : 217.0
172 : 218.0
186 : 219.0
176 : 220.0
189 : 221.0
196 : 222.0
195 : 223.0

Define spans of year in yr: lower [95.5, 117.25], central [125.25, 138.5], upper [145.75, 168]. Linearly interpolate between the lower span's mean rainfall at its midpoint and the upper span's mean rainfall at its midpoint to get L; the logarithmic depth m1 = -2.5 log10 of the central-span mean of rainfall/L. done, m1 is 0.11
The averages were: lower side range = 174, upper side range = 158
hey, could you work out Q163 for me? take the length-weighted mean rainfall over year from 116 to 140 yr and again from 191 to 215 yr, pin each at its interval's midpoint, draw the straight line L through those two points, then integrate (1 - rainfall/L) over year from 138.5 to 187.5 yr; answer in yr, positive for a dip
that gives 1.5 yr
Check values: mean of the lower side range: 155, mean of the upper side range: 183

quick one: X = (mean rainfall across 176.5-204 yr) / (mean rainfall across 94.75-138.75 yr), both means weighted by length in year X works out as 1.10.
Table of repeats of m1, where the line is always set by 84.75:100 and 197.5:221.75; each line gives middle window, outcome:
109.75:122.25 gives 0.08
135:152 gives 0.18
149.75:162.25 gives 0.14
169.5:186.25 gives 0.06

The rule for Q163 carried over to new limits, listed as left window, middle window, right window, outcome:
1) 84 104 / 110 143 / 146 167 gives 1.9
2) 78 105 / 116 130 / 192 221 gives 1.8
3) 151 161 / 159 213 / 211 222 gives -2.0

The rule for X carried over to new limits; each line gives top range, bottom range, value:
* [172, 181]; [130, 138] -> 1.14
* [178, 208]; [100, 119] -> 1.05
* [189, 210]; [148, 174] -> 1.14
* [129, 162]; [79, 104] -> 0.86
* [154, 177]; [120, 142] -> 1.08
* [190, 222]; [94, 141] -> 1.11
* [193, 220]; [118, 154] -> 1.19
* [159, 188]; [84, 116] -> 0.95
